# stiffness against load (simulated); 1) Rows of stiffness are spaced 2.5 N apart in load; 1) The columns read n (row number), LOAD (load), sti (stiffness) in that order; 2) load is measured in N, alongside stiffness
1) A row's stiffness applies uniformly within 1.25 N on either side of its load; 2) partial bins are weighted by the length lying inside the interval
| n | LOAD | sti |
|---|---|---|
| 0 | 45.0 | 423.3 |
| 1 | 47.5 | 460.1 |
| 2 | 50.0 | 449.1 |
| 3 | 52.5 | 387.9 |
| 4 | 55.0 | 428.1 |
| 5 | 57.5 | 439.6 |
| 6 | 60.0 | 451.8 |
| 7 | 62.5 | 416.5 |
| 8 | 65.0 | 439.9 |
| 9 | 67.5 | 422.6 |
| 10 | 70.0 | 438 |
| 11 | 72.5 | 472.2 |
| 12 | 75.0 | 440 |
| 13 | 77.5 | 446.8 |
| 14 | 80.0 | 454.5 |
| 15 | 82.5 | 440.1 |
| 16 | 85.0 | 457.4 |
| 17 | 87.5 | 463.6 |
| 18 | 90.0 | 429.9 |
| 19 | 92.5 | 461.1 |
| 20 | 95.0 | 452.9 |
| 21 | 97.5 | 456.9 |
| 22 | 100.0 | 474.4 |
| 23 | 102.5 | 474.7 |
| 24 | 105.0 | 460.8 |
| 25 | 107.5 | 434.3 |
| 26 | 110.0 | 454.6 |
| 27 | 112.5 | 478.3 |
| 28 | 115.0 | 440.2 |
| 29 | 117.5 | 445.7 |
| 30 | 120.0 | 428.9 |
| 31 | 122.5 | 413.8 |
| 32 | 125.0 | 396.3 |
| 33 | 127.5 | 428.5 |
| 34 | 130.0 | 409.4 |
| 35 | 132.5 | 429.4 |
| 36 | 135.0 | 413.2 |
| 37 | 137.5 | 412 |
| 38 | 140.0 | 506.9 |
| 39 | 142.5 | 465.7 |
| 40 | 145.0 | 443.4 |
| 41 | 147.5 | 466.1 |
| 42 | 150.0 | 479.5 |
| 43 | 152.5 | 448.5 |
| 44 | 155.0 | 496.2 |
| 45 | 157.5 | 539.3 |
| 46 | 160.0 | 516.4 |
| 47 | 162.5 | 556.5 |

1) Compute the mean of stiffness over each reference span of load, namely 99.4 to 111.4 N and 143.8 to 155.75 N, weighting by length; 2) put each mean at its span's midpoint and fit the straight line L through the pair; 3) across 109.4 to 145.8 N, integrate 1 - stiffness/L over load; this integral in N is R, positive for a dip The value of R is 2.0 N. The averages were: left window 459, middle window 437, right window 466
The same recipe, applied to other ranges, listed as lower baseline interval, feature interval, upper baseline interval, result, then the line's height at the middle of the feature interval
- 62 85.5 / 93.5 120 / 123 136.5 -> -1.82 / 427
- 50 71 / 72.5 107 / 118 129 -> -2.50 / 424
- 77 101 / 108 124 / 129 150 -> 0.25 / 450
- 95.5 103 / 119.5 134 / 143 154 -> 1.45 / 463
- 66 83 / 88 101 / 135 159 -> -0.09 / 452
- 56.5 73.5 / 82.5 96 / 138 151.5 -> -0.10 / 448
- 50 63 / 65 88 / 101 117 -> -0.45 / 439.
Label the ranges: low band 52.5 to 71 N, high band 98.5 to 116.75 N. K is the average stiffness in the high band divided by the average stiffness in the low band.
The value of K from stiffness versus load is 1.07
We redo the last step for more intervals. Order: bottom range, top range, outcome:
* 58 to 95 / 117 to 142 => 0.96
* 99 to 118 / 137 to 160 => 1.04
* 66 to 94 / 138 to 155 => 1.04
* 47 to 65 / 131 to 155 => 1.05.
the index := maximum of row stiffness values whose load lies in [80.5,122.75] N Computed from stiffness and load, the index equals 478.3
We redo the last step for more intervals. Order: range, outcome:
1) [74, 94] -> 463.6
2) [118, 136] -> 429.4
